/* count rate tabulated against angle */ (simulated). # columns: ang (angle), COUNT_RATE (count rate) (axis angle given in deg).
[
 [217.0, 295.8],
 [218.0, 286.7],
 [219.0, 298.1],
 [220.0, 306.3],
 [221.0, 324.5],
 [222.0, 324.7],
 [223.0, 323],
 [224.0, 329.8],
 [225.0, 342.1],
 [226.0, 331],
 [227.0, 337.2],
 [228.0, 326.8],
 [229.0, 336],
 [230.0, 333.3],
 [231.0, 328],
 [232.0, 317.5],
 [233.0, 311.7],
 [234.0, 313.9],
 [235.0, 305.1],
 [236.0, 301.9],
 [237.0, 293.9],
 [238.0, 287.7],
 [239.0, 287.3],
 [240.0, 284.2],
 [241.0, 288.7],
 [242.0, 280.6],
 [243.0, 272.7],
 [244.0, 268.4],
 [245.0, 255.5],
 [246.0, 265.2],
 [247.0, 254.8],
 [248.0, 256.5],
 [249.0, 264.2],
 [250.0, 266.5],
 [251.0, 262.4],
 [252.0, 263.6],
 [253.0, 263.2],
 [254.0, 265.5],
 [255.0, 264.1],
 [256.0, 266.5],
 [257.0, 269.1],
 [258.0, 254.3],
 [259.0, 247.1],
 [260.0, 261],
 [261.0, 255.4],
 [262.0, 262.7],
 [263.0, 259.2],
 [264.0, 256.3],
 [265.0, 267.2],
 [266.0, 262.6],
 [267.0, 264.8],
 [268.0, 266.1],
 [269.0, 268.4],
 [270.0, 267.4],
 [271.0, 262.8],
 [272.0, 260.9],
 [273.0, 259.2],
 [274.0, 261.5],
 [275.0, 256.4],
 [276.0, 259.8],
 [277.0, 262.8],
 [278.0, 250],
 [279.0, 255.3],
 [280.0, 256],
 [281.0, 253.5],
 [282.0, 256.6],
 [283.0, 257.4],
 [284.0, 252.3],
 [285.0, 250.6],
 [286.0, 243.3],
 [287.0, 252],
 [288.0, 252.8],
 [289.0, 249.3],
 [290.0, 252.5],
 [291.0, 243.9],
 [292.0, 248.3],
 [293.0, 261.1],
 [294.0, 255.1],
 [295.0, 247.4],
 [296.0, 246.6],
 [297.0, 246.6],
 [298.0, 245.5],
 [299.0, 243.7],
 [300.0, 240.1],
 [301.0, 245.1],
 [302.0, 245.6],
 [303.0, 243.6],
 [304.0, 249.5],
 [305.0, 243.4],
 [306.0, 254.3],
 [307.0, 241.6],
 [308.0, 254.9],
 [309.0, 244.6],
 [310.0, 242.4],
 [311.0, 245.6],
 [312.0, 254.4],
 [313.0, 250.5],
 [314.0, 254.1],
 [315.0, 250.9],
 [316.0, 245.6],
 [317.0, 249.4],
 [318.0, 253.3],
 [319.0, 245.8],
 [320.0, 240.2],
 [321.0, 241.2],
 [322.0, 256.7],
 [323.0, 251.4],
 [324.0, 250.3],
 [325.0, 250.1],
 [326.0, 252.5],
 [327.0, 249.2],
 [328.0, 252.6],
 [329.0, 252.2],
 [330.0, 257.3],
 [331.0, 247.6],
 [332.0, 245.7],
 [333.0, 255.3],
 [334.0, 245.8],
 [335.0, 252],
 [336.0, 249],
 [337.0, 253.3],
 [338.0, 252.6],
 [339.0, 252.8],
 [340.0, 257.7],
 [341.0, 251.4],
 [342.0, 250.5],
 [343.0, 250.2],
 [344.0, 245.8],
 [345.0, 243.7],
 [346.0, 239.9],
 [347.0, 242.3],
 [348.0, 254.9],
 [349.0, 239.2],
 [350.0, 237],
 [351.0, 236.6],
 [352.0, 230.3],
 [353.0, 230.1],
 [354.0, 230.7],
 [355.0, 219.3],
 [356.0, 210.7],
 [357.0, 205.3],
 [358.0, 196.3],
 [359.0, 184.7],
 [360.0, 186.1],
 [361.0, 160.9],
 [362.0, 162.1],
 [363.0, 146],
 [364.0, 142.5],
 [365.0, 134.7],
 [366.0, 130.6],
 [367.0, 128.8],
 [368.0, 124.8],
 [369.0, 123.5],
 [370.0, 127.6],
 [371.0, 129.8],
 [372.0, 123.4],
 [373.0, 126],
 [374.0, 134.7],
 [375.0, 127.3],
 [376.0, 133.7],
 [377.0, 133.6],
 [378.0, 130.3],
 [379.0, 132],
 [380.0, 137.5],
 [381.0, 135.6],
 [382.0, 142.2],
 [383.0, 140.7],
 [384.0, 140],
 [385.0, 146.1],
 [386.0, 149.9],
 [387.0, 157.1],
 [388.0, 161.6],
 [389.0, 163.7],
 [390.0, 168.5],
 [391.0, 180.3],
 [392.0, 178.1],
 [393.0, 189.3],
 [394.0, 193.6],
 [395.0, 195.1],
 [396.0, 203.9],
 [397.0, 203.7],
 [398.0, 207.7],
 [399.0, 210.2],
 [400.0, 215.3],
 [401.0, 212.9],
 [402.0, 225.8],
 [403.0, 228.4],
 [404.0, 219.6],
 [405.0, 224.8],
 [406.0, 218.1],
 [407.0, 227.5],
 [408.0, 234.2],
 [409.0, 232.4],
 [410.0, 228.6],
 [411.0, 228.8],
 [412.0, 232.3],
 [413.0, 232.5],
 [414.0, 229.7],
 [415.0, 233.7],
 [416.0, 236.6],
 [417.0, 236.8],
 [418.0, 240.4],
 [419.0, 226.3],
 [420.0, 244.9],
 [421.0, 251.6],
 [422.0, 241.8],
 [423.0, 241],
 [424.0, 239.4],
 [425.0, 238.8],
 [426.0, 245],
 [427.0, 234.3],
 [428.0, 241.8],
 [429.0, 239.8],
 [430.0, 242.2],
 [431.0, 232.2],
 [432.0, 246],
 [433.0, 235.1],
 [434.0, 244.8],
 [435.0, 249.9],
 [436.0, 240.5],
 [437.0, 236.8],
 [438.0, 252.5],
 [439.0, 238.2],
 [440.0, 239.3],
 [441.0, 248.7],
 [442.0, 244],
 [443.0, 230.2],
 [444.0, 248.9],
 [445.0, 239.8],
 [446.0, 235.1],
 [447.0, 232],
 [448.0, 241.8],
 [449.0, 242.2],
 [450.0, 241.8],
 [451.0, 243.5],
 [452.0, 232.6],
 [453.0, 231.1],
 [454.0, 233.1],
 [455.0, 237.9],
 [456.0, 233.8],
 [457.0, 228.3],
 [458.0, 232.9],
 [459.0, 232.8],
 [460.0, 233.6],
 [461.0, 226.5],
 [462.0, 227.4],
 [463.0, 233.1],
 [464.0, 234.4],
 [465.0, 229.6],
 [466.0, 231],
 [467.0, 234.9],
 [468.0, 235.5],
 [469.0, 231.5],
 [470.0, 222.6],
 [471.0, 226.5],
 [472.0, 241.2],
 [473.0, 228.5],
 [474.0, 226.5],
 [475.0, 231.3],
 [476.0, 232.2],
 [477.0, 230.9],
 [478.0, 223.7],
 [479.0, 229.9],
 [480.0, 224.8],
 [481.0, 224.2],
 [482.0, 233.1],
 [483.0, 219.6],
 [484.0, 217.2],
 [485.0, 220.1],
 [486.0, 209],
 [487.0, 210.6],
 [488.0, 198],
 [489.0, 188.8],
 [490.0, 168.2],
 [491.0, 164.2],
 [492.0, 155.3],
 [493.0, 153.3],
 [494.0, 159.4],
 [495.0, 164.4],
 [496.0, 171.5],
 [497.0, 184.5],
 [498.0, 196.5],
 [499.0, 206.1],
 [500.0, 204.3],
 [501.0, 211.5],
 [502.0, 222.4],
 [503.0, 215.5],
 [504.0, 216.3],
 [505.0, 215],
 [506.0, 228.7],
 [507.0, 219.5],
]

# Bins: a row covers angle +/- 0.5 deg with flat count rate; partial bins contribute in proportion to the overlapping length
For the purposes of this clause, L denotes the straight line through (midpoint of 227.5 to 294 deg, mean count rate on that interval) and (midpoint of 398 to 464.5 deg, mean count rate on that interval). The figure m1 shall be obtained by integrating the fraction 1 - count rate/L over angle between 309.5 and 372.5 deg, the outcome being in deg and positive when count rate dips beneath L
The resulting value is 7.9 deg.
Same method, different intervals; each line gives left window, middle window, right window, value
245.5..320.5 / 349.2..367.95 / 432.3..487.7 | 4.5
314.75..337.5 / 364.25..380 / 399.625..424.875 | 7.2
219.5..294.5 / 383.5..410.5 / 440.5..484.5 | 5.4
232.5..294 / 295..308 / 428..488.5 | 0.6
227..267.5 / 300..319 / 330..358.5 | 0.5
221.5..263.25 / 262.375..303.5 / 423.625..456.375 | 3.5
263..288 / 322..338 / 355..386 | -4.7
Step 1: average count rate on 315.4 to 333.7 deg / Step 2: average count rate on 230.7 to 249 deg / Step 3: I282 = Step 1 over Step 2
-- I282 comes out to 0.87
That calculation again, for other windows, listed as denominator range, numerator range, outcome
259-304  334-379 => 0.76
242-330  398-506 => 0.88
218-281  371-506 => 0.75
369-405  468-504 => 1.25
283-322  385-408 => 0.79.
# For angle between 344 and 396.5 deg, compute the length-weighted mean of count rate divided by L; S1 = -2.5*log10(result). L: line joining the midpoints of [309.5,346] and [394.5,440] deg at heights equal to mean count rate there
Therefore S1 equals 0.37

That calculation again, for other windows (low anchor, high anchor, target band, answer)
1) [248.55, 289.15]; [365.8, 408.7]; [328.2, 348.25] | -0.210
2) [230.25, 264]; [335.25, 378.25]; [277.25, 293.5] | -0.024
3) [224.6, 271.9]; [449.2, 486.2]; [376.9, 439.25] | 0.160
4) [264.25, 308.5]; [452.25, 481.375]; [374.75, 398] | 0.445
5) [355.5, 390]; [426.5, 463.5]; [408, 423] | -0.172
